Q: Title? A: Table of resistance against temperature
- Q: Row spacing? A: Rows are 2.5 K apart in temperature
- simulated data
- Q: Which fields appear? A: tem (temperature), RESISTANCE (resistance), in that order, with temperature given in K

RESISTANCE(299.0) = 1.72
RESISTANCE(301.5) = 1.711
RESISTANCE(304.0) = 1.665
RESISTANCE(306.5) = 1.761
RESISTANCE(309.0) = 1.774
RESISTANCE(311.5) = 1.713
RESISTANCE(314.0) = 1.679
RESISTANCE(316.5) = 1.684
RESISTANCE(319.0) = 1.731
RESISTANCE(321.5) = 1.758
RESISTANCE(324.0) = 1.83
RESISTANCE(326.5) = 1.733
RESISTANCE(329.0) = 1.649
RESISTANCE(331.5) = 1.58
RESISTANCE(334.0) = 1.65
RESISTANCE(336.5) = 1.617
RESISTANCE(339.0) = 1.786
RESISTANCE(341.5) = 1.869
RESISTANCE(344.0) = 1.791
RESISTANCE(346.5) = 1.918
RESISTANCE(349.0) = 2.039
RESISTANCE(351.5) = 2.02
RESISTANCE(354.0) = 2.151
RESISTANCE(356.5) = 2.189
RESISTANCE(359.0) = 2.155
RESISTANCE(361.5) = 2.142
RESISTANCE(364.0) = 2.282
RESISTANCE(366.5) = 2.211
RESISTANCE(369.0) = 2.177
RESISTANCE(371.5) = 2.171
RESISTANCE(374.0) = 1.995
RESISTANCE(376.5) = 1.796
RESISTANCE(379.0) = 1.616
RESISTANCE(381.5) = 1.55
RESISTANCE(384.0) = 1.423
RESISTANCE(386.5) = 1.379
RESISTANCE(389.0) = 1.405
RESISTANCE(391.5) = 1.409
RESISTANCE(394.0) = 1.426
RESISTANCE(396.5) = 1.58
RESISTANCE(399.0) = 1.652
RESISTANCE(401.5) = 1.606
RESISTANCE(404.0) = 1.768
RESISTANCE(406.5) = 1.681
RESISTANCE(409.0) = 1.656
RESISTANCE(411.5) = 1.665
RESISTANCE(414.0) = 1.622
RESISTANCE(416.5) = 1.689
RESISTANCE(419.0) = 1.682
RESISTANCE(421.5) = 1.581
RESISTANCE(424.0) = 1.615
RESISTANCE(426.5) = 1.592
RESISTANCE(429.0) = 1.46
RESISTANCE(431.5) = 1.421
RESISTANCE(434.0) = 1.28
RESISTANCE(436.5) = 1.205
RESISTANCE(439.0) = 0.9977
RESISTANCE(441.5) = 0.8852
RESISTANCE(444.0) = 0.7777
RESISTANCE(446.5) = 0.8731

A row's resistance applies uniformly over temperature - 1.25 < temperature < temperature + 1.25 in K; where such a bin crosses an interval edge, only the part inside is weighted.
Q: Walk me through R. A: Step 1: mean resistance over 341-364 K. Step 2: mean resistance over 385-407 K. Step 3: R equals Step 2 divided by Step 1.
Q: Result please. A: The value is 0.75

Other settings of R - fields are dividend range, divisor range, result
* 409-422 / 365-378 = 0.80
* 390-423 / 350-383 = 0.80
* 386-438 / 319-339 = 0.91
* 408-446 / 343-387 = 0.71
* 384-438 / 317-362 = 0.83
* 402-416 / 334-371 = 0.83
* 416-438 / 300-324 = 0.86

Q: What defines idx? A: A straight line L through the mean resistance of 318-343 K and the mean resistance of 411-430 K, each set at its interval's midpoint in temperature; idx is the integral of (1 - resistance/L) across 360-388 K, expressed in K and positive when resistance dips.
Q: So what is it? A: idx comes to -3.6 K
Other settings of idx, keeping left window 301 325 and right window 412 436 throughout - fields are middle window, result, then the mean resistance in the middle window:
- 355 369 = -4.6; 2.19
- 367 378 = -2.8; 2.04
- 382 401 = 1.4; 1.48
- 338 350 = -1.4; 1.88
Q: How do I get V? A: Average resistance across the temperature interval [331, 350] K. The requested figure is 1.79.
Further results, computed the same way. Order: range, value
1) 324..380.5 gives 1.93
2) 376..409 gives 1.56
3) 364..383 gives 1.95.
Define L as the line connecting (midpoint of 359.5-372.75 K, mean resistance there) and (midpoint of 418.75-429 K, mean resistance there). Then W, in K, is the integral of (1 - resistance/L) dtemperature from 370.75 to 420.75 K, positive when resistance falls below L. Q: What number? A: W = 6.5 K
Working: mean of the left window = 2.19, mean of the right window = 1.59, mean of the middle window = 1.63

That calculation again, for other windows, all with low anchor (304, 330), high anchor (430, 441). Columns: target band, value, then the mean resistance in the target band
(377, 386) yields -0.58 K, 1.54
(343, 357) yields -3.81 K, 2.01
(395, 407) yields -2.58 K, 1.65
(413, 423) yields -2.79 K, 1.64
